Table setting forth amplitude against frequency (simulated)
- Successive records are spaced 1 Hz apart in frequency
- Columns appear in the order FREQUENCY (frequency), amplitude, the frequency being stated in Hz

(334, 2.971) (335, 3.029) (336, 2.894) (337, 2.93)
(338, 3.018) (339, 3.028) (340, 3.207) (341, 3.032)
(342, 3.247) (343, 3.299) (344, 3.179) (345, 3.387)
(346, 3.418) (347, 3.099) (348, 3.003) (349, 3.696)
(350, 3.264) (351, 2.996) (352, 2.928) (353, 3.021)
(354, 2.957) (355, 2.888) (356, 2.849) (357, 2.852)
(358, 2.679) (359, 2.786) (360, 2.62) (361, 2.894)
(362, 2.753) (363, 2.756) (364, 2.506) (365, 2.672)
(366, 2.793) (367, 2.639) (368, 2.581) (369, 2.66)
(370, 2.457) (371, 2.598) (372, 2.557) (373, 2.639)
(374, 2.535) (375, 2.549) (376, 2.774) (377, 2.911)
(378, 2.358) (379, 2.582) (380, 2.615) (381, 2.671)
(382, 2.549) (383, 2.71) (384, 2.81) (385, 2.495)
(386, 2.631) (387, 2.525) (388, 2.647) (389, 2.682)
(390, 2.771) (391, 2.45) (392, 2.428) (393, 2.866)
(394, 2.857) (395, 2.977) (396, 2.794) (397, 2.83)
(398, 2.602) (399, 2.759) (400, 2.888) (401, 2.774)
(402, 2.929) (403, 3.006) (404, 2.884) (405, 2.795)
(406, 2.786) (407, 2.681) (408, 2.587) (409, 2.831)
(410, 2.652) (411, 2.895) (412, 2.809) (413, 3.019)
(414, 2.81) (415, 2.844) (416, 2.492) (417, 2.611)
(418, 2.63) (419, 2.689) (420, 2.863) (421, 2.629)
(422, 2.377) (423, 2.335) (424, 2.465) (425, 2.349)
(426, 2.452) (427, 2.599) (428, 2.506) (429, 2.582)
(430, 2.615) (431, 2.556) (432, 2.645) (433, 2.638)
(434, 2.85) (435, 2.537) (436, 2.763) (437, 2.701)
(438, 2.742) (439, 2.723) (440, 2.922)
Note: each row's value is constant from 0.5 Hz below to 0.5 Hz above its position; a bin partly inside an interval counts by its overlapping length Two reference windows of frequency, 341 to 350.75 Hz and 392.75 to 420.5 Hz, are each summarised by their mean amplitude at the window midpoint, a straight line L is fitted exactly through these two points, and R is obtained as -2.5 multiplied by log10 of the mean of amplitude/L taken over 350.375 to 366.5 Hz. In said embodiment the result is 0.13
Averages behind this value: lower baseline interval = 3.27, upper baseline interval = 2.79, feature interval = 2.81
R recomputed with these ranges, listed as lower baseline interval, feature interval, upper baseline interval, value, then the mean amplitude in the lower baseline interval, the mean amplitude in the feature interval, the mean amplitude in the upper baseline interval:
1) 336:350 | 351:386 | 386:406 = 0.11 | 3.19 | 2.7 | 2.76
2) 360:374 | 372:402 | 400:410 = 0.02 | 2.65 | 2.68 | 2.8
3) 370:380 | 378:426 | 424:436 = -0.04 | 2.6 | 2.69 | 2.58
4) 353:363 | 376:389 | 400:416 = 0.07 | 2.82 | 2.63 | 2.81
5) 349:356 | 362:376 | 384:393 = 0.09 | 3.05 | 2.62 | 2.61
